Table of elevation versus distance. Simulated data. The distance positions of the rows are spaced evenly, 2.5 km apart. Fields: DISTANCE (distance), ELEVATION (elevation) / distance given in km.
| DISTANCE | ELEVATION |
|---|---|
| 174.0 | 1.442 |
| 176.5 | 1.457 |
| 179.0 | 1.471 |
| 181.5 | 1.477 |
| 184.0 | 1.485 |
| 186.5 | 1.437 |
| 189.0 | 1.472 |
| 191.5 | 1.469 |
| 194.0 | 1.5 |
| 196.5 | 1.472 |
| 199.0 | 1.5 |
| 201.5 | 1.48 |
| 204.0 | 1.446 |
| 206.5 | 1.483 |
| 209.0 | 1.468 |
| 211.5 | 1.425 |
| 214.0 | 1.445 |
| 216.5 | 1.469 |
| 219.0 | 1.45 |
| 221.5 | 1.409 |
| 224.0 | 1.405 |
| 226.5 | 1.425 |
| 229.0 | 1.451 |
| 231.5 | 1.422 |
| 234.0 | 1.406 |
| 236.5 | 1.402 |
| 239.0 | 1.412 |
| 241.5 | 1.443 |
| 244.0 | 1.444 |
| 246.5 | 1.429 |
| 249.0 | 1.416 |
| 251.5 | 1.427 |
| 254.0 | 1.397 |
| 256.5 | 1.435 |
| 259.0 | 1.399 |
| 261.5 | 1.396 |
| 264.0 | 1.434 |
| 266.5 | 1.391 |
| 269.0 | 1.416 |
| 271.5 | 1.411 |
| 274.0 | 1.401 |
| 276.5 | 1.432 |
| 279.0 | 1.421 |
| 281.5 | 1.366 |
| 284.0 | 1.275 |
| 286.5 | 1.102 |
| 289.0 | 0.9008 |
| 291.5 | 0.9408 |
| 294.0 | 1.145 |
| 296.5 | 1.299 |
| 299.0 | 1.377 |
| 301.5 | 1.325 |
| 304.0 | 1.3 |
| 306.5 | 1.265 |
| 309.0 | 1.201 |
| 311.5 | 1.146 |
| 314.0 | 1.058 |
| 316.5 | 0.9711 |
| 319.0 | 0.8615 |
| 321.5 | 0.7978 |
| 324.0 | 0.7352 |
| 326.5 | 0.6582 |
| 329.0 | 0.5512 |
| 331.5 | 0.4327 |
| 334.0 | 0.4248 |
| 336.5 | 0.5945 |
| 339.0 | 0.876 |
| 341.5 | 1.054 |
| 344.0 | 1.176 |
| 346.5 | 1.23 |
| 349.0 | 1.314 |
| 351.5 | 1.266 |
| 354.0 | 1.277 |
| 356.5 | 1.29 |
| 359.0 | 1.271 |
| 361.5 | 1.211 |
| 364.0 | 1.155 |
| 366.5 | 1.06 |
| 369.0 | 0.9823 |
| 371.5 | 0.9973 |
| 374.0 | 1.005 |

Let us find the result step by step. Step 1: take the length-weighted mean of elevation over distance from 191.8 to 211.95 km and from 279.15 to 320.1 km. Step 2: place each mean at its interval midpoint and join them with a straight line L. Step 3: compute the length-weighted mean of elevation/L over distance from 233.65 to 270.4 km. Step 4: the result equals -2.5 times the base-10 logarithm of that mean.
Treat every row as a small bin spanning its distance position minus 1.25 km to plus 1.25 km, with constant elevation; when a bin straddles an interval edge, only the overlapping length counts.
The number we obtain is -0.081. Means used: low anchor 1.47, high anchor 1.17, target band 1.42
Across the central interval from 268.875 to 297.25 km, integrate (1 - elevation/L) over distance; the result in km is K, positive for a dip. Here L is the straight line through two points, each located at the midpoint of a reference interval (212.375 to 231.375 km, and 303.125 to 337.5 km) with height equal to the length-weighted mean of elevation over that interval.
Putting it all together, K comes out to -4.6 km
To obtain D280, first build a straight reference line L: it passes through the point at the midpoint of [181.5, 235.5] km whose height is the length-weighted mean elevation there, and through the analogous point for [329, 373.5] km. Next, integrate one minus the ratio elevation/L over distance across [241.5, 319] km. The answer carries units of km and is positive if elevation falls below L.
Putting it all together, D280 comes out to -3.3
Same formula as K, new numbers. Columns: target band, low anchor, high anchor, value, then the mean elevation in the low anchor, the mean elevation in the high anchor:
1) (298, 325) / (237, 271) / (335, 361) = 3.3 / 1.42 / 1.13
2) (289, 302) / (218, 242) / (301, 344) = -1.7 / 1.42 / 0.898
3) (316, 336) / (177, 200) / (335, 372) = 8.7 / 1.48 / 1.11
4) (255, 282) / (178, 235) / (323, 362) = -4.0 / 1.46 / 0.957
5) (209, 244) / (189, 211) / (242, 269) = 0.4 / 1.48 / 1.42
